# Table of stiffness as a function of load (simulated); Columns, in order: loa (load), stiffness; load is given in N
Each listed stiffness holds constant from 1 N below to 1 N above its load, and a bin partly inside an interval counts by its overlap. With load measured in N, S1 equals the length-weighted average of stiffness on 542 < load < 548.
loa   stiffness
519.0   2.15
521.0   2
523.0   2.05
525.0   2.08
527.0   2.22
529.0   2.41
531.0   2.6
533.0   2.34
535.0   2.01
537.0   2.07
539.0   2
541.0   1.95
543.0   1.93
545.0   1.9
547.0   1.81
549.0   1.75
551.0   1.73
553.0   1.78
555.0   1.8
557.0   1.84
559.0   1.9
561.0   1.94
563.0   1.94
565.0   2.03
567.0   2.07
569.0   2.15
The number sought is 1.88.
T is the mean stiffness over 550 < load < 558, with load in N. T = 1.79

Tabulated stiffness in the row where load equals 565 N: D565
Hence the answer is 2.03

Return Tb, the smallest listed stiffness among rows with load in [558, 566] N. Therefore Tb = 1.9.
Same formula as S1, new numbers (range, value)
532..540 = 2.1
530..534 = 2.47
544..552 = 1.8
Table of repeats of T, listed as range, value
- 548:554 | 1.75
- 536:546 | 1.97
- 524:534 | 2.33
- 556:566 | 1.93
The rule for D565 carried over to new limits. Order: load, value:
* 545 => 1.9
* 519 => 2.15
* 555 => 1.8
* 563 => 1.94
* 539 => 2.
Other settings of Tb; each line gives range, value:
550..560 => 1.73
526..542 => 1.95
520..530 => 2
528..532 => 2.41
